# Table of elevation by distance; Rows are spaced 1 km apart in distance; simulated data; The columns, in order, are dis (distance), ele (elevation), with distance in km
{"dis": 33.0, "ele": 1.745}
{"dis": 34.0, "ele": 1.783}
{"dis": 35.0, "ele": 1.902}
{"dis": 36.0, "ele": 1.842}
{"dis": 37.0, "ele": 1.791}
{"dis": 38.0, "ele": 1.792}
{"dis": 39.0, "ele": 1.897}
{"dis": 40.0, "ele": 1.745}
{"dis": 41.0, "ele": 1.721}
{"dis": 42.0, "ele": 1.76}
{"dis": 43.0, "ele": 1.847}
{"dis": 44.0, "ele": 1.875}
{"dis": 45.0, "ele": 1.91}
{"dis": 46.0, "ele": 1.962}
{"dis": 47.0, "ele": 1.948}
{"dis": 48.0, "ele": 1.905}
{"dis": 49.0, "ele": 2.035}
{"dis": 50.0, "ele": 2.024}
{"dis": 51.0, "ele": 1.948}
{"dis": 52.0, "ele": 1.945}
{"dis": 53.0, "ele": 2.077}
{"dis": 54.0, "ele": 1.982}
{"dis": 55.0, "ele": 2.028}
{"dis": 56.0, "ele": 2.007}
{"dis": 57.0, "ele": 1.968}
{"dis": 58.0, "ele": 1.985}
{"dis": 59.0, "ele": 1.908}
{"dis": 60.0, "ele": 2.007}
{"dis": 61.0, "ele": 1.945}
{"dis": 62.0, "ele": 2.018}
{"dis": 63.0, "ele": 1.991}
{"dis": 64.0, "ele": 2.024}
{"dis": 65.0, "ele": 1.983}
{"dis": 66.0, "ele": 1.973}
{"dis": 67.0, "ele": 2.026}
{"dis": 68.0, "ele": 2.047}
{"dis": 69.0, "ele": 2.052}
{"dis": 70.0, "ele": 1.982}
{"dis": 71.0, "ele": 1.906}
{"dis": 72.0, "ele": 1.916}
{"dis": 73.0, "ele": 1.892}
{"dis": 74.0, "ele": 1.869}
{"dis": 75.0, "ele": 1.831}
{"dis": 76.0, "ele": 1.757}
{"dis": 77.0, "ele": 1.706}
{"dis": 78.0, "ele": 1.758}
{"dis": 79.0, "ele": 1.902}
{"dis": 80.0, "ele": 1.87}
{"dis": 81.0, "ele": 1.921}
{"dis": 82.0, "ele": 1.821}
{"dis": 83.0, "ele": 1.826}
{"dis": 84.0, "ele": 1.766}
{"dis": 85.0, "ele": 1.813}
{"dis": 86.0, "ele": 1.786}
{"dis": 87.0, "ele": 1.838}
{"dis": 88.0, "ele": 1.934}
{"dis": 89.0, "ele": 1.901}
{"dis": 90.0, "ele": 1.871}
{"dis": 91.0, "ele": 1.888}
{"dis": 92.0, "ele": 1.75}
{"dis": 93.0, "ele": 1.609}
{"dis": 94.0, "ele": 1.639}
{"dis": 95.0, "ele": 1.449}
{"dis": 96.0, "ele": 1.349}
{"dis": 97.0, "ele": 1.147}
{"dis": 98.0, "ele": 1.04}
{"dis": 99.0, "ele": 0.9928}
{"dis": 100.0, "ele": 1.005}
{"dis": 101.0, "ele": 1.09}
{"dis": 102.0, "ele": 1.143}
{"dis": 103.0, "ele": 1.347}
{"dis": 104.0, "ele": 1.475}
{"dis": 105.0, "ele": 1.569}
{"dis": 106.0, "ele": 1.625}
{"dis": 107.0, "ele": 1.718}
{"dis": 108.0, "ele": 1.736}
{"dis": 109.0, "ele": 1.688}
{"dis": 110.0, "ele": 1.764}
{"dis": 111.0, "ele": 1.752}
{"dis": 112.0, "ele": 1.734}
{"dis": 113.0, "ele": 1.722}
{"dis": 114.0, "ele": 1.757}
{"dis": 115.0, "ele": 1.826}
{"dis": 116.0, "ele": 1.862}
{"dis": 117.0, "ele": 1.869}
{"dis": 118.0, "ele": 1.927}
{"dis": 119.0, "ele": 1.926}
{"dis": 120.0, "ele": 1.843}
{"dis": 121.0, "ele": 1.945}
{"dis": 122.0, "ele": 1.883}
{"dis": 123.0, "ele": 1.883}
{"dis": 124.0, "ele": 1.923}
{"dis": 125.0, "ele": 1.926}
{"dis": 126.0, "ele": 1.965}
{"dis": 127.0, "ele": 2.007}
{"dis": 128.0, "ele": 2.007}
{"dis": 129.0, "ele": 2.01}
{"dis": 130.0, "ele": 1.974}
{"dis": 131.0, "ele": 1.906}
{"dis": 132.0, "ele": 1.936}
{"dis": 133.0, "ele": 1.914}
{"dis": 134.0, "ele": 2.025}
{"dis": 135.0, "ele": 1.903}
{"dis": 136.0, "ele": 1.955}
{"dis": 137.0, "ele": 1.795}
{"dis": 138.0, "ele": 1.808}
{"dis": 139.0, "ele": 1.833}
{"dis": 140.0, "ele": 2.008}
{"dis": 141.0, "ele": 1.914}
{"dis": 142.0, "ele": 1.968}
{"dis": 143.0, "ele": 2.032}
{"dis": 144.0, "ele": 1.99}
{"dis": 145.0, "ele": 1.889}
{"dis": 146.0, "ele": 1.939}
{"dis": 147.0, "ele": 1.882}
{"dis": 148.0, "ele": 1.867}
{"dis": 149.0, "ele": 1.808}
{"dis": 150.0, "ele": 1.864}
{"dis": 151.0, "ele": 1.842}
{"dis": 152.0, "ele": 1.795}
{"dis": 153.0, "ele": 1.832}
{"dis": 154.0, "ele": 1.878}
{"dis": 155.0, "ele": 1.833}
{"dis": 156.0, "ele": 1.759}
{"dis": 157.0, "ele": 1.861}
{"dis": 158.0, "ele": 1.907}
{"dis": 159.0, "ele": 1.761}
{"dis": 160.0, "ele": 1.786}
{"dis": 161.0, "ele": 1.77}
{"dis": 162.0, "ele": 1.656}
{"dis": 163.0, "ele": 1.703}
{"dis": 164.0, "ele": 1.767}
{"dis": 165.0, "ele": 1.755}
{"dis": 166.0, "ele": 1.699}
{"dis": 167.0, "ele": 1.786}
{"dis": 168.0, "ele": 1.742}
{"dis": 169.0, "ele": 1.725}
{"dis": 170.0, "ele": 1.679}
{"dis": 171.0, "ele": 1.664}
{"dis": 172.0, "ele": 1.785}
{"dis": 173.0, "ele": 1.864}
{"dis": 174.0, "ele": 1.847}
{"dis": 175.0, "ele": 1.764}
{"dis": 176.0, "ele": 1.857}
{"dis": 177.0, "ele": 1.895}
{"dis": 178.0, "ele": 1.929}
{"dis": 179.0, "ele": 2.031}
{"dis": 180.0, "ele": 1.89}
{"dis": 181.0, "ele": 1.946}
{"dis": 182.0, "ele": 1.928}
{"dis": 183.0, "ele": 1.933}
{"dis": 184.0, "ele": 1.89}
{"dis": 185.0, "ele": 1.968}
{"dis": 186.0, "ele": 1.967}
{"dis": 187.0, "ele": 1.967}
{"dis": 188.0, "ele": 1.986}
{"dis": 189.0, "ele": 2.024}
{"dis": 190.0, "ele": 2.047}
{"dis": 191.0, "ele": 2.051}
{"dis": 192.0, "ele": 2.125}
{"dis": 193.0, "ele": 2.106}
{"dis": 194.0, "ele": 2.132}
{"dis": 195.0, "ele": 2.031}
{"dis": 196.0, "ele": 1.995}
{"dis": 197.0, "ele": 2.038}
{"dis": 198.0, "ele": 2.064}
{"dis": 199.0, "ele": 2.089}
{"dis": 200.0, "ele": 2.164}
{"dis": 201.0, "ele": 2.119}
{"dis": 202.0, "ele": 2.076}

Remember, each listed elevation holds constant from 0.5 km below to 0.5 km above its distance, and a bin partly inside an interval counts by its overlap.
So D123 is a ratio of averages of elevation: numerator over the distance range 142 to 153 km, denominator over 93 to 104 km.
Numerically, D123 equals 1.51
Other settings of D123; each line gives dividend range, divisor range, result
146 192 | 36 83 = 0.97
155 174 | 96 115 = 1.20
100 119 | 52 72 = 0.82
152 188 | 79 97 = 1.04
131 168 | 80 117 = 1.14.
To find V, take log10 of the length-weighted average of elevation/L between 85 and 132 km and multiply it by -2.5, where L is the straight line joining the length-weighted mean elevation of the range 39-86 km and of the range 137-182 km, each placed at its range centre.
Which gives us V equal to 0.11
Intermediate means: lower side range 1.92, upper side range 1.84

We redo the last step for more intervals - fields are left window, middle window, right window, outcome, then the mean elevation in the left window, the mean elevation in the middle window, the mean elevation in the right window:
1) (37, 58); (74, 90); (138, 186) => 0.04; 1.92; 1.83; 1.85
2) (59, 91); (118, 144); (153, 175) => -0.06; 1.9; 1.93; 1.77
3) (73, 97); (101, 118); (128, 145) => 0.12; 1.77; 1.65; 1.94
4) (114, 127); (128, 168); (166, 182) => 0.00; 1.9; 1.86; 1.83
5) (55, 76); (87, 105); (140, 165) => 0.30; 1.96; 1.46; 1.85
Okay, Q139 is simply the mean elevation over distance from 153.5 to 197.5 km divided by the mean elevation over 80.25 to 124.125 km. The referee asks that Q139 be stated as 1.1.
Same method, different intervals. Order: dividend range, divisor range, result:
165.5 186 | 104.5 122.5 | 1.03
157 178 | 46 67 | 0.89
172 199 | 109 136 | 1.04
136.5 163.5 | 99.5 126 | 1.09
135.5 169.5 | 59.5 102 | 1.05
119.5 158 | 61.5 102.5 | 1.10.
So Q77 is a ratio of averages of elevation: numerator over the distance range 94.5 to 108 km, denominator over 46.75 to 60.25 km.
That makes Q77 0.67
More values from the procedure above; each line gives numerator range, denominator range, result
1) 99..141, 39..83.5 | 0.92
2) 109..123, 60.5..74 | 0.92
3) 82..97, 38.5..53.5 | 0.91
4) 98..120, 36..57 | 0.83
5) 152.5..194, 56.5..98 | 1.02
